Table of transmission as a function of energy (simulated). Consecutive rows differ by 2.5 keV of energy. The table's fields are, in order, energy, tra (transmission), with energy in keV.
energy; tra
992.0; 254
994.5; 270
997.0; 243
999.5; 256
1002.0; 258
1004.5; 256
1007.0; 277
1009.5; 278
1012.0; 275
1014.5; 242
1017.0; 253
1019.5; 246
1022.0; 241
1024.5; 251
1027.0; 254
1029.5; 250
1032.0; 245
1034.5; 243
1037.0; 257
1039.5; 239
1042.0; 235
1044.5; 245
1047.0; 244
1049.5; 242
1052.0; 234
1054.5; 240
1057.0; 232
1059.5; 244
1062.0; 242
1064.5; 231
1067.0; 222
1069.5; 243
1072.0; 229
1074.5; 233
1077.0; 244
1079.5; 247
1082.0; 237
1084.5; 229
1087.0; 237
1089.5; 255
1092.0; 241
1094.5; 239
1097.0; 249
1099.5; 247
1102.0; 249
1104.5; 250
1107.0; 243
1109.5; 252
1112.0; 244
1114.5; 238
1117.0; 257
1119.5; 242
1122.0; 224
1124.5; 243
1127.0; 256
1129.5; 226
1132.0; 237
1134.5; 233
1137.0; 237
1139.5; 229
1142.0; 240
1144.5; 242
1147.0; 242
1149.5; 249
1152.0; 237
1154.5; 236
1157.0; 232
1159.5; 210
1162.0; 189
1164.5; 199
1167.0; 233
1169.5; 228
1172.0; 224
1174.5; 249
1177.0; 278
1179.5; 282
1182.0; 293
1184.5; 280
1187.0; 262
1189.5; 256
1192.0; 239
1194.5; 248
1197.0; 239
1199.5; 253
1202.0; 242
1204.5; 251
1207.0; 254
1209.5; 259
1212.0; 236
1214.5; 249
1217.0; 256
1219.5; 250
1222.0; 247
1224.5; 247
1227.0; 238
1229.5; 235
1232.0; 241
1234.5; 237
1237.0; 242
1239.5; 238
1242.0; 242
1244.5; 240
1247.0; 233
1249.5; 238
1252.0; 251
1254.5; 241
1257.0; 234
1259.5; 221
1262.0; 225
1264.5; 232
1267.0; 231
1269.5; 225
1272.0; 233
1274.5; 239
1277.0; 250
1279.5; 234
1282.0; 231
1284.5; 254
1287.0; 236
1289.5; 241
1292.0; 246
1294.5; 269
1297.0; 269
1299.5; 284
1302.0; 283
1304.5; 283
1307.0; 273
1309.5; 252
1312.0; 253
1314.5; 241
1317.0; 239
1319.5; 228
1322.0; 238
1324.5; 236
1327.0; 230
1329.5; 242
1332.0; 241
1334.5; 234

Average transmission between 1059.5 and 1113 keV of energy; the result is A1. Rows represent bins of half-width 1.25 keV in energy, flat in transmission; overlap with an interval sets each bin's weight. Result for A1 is 241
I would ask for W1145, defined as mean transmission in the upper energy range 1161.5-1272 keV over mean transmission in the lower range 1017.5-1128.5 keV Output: 1.0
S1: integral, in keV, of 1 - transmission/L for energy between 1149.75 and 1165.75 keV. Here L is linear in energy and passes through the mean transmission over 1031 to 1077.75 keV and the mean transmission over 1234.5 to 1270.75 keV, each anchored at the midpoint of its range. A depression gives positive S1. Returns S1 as 1.21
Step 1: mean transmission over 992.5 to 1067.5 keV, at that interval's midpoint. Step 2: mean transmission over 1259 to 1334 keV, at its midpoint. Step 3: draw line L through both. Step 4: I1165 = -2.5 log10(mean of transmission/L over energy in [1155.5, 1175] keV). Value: 0.13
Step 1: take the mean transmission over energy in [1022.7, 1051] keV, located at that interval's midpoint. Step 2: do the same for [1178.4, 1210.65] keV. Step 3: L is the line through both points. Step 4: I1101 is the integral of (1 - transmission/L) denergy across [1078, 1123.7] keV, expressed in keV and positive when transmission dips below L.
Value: 1.4 keV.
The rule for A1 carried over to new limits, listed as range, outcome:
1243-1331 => 244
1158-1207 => 245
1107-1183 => 239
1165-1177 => 236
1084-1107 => 244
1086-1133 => 244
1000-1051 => 252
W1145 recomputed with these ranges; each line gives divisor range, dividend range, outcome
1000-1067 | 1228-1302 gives 0.98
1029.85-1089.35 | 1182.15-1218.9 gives 1.06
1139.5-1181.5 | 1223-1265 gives 1.00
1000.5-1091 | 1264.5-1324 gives 1.01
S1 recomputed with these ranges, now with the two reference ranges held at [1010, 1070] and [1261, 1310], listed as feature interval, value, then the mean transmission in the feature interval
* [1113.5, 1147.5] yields 1.0 keV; 239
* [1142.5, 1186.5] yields 0.9 keV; 242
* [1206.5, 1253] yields 0.9 keV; 244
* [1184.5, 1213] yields -0.3 keV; 250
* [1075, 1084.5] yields 0.2 keV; 240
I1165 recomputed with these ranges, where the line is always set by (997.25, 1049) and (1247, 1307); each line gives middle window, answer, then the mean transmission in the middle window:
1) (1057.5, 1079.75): 0.06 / 237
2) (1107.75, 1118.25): 0.01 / 248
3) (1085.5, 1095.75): 0.03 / 243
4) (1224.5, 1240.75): 0.04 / 239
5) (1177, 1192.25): -0.10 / 271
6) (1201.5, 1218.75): -0.01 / 250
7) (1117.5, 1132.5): 0.05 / 239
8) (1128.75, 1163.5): 0.08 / 231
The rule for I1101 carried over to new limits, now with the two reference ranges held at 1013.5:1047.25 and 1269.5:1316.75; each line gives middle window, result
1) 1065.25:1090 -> 1.04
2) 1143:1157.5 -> 0.53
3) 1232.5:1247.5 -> 0.74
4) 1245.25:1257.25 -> 0.57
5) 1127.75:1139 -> 0.67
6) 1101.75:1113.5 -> 0.04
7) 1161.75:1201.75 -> 0.27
